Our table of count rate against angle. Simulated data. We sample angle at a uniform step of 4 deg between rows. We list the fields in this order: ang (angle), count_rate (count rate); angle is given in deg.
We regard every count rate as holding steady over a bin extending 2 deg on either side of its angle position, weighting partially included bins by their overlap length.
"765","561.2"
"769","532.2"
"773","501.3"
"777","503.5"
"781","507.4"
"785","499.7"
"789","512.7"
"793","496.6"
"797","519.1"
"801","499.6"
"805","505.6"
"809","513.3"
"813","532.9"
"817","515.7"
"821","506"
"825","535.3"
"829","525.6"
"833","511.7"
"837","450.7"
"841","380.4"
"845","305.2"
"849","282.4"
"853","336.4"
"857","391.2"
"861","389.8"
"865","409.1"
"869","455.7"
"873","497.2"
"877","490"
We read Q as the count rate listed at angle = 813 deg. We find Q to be 532.9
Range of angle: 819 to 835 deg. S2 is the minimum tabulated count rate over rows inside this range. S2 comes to 506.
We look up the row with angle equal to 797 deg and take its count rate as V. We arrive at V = 519.1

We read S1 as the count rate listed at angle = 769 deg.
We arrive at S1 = 532.2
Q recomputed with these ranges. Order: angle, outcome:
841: 380.4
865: 409.1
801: 499.6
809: 513.3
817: 515.7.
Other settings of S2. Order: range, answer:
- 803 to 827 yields 505.6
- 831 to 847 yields 305.2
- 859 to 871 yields 389.8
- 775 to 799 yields 496.6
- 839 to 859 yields 282.4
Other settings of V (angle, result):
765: 561.2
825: 535.3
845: 305.2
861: 389.8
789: 512.7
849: 282.4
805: 505.6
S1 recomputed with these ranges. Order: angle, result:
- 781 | 507.4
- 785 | 499.7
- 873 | 497.2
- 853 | 336.4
